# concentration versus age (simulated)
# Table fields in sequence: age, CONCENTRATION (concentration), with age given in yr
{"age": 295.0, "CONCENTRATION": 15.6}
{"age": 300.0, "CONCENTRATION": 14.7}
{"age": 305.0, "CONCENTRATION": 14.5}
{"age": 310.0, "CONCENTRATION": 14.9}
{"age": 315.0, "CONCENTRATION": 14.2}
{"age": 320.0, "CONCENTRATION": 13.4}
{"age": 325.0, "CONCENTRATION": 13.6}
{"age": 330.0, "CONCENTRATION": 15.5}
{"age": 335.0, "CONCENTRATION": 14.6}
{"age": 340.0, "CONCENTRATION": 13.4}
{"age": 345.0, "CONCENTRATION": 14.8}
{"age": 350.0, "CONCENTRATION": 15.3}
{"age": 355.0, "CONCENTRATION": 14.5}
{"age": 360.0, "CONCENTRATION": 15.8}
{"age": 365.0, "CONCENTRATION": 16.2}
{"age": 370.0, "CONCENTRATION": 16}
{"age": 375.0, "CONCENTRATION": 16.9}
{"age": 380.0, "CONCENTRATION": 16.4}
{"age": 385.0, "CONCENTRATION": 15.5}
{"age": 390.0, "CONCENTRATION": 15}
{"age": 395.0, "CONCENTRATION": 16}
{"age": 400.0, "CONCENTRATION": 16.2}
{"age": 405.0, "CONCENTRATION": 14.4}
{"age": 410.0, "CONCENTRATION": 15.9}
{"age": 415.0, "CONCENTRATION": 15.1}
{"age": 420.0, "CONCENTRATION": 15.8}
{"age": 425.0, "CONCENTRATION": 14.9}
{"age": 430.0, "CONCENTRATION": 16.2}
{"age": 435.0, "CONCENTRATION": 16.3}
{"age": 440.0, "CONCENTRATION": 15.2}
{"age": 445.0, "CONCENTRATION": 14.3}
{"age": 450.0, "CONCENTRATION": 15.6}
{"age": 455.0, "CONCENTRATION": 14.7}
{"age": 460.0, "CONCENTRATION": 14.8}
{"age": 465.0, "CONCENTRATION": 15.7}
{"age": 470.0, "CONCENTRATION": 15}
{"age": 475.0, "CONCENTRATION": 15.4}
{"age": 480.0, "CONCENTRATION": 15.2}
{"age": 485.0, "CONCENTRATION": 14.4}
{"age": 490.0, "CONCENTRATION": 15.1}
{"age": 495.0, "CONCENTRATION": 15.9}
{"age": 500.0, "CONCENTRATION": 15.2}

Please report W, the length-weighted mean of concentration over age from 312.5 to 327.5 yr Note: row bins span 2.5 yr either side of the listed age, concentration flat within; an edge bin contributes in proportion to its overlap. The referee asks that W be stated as 13.7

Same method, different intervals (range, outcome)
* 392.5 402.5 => 16.1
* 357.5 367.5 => 16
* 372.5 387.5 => 16.3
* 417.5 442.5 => 15.7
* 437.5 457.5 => 14.9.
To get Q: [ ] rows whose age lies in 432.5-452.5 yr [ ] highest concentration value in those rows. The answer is 16.3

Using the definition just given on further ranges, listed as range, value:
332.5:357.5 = 15.3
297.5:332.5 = 15.5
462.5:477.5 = 15.7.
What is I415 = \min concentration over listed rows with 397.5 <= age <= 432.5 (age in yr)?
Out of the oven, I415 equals 14.4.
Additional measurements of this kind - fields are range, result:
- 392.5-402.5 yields 16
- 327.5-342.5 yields 13.4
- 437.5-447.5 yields 14.3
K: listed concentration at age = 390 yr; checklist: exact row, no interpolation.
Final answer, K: 15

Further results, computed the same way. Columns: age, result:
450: 15.6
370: 16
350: 15.3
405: 14.4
